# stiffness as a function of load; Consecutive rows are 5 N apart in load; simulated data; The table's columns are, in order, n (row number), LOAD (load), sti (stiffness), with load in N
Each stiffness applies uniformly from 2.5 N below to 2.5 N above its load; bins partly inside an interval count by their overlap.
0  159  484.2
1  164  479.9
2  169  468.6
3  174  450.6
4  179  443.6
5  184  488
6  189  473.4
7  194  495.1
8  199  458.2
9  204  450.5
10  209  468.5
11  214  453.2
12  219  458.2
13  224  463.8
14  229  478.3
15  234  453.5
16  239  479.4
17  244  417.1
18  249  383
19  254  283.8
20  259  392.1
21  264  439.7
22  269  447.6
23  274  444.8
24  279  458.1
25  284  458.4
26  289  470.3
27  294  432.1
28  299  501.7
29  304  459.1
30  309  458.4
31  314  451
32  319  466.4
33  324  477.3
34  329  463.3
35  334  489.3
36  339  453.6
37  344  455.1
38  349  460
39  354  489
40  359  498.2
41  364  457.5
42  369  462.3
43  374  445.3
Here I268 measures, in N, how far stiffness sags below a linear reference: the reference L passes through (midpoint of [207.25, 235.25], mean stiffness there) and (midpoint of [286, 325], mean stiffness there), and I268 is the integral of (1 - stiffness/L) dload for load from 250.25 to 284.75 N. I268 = 3.6 N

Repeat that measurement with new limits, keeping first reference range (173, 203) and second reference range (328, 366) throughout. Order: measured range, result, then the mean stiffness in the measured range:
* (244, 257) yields 3.26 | 352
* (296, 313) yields 0.02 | 470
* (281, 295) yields 0.42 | 456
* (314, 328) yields 0.10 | 467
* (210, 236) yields 0.38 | 462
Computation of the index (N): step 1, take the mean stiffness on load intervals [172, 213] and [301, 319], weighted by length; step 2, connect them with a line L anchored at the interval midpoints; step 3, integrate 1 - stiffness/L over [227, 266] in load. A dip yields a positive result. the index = 4.0 N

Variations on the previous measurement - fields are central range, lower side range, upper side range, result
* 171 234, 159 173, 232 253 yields -2.3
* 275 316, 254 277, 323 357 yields -2.2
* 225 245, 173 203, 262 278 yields -0.2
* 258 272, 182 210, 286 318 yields 1.0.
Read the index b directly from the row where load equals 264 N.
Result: 439.7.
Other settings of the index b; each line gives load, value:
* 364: 457.5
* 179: 443.6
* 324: 477.3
